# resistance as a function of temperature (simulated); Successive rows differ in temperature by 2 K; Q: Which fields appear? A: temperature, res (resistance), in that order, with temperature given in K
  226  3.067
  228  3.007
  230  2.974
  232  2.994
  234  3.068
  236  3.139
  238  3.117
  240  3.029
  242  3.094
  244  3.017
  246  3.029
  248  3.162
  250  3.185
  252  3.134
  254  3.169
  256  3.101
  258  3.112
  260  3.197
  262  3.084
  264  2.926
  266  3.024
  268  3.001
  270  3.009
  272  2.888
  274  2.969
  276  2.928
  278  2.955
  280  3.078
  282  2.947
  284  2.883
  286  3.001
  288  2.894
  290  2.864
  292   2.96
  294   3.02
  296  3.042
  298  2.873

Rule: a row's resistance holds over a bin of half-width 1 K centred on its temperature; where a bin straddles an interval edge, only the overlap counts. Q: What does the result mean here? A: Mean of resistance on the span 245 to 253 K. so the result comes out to 3.13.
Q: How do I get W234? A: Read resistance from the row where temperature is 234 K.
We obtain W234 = 3.068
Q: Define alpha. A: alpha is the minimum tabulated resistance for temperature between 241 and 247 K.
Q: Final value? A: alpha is 3.017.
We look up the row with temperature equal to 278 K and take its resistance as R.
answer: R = 2.955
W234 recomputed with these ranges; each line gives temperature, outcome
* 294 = 3.02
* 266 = 3.024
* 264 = 2.926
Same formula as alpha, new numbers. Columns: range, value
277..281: 2.955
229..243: 2.974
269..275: 2.888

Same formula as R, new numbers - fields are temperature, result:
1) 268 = 3.001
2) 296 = 3.042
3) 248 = 3.162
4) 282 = 2.947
